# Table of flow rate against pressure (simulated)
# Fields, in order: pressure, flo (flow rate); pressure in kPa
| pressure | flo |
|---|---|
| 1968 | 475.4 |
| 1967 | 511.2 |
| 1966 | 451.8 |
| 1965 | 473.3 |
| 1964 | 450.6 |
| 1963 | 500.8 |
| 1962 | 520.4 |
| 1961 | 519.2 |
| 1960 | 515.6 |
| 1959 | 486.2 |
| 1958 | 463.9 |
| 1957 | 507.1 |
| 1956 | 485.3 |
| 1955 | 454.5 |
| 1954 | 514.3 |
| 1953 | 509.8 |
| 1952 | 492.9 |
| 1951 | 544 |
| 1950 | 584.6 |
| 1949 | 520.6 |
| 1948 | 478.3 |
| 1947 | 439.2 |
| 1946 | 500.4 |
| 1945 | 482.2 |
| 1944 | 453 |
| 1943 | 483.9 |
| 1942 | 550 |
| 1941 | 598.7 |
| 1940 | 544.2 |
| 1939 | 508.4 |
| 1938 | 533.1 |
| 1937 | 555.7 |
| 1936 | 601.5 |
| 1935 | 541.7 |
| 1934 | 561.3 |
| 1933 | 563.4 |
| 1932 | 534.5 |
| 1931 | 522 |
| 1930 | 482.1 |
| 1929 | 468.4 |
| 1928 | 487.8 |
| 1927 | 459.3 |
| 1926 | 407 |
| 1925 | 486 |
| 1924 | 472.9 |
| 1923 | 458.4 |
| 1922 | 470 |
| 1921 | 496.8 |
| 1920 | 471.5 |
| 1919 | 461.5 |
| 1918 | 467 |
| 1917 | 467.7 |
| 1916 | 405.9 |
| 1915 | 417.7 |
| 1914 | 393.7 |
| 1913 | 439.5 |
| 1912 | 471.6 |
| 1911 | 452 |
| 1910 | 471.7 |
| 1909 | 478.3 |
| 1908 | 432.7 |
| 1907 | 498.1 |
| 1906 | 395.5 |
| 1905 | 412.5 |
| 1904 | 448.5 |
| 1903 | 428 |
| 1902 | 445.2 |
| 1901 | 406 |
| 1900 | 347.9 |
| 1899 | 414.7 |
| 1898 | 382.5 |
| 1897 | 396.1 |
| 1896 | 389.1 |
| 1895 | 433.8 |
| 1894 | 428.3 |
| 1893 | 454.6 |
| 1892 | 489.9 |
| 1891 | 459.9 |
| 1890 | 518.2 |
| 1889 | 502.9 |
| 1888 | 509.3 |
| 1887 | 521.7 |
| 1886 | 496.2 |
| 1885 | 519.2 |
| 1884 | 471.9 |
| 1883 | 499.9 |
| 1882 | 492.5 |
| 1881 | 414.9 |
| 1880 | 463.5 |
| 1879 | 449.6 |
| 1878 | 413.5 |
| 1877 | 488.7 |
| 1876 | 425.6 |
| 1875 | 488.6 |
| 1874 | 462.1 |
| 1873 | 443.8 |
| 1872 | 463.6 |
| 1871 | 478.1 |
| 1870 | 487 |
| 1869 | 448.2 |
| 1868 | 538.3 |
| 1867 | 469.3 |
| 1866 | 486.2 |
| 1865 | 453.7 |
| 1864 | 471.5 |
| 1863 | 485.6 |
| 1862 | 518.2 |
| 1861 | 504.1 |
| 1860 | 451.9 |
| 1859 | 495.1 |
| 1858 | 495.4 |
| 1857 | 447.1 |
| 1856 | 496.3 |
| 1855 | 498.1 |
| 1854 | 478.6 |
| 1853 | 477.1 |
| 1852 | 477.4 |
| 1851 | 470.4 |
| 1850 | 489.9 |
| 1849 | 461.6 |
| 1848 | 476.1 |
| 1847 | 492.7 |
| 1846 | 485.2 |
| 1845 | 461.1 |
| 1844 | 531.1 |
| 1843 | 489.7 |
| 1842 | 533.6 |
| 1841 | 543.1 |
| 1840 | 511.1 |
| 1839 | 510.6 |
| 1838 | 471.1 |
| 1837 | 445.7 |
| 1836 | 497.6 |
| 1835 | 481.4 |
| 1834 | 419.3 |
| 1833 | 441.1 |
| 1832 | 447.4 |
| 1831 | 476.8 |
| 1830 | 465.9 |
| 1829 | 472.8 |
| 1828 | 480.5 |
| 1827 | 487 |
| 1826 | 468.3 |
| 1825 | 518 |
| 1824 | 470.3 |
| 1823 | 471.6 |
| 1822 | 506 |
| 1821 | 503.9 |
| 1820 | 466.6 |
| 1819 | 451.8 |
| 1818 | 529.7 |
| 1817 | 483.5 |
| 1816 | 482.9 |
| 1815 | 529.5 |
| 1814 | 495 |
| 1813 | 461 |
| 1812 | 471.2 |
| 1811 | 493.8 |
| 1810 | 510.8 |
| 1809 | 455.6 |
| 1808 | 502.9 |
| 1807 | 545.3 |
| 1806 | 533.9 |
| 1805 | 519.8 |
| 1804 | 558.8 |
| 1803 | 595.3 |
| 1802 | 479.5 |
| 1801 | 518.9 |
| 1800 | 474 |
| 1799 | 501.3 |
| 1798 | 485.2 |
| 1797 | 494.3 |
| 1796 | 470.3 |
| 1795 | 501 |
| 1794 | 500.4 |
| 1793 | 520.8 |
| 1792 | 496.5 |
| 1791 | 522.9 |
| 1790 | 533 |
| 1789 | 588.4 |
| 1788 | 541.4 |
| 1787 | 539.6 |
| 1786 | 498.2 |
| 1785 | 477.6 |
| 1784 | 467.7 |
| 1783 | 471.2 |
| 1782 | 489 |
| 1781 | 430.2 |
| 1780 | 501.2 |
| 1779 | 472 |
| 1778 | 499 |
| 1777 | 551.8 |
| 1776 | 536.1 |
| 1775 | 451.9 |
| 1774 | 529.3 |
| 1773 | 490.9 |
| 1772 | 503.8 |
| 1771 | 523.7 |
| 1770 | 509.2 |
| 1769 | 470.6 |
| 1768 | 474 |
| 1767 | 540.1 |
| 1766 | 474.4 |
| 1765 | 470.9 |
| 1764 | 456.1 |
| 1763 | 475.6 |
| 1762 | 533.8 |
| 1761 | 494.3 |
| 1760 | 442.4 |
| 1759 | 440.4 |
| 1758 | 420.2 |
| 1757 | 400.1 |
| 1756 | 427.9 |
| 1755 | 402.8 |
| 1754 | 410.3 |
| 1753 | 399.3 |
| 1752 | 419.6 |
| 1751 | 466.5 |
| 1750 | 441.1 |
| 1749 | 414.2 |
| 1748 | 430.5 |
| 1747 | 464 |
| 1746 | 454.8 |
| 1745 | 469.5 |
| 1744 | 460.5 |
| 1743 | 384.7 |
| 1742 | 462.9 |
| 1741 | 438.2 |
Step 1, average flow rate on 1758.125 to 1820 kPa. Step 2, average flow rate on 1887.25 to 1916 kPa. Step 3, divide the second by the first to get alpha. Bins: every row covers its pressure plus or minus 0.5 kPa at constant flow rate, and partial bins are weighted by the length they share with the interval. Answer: 0.88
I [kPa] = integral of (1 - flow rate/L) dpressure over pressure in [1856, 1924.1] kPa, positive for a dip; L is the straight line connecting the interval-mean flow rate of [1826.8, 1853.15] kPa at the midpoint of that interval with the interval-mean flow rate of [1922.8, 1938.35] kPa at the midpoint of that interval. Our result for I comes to 5.1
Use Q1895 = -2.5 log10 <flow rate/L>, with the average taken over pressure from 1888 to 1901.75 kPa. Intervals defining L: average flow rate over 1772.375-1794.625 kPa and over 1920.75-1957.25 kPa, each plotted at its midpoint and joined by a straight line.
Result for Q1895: 0.163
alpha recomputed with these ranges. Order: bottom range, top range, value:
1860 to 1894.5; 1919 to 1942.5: 1.07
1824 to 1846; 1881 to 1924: 0.94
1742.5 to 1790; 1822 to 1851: 1.02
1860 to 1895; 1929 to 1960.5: 1.08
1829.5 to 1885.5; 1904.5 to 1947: 1.01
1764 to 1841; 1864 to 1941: 0.95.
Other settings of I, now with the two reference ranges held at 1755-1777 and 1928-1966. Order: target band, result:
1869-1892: 1.1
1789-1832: -1.0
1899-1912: 1.8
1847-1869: 0.6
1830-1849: 0.3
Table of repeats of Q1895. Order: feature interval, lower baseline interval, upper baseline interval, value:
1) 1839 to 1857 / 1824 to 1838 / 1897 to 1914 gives -0.07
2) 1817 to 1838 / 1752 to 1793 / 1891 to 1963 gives 0.01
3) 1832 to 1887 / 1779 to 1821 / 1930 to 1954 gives 0.07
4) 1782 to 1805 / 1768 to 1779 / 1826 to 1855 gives -0.03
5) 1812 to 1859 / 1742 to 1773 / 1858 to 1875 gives -0.02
